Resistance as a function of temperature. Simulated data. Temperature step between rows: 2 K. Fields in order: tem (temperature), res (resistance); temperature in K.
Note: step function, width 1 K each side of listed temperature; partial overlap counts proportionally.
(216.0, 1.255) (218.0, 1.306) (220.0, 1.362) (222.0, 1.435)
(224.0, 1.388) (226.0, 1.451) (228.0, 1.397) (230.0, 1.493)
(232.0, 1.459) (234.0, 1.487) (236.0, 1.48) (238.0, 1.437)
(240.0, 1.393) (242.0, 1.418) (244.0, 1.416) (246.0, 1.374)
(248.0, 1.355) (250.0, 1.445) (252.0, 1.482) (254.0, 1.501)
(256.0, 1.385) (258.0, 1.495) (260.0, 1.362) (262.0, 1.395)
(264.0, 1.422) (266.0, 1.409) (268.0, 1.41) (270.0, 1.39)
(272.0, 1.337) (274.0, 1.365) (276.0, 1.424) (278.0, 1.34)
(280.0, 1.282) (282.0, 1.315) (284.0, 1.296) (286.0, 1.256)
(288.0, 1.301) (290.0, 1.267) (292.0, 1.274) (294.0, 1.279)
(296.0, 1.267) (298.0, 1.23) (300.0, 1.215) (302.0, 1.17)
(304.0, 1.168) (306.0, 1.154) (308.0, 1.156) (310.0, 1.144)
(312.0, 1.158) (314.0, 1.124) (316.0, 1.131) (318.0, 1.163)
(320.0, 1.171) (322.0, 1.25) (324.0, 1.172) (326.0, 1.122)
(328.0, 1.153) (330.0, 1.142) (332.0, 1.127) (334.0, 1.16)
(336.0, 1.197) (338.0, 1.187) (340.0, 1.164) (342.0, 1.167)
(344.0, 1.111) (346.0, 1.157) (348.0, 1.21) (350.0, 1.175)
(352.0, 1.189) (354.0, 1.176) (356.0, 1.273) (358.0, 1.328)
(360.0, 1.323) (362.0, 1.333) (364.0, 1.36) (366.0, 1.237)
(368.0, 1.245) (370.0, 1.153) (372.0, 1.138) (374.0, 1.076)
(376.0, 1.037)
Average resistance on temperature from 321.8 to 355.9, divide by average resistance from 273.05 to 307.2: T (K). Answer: 0.92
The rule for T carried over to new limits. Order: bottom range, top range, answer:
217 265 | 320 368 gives 0.85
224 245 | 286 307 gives 0.86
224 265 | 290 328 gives 0.83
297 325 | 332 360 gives 1.02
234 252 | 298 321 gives 0.82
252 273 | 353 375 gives 0.88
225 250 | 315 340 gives 0.81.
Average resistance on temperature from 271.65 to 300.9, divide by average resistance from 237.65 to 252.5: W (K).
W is 0.9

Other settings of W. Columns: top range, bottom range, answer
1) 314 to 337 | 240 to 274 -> 0.82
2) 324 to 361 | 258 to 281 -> 0.86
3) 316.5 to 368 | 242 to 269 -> 0.85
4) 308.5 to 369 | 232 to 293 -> 0.86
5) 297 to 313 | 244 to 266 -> 0.83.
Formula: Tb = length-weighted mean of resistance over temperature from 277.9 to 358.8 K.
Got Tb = 1.2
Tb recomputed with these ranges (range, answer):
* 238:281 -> 1.4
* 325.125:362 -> 1.19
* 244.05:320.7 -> 1.3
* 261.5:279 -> 1.39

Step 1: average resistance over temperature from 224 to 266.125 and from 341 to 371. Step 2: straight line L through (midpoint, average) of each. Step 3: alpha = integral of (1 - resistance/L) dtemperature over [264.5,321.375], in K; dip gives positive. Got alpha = 3.67 K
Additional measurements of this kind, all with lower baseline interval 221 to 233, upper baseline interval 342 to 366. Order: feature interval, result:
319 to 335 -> 1.46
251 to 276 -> -0.61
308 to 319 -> 1.31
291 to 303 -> 0.79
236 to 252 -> -0.05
